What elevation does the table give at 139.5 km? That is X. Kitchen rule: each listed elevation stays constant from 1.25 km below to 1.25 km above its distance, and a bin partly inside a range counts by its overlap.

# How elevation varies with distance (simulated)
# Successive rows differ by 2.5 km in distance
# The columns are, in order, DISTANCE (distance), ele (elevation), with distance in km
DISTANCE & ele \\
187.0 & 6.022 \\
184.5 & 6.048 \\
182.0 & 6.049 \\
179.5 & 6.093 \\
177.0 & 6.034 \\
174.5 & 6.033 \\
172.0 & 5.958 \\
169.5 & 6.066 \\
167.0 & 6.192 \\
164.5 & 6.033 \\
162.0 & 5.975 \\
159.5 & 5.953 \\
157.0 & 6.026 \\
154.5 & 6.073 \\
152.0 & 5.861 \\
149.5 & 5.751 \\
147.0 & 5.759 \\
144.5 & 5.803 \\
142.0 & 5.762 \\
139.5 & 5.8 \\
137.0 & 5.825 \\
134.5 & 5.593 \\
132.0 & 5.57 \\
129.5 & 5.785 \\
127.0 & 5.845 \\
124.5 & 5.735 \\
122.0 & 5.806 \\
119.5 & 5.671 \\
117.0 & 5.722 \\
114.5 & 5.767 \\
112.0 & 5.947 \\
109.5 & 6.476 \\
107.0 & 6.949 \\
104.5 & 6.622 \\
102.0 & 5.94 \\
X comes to 5.8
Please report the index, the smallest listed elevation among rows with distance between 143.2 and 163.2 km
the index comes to 5.751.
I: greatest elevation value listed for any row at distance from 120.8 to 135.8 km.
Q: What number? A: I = 5.845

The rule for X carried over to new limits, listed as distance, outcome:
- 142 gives 5.762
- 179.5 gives 6.093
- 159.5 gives 5.953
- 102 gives 5.94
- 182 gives 6.049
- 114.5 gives 5.767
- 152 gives 5.861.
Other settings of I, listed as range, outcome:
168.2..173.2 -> 6.066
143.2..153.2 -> 5.861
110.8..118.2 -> 5.947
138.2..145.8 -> 5.803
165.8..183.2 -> 6.192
